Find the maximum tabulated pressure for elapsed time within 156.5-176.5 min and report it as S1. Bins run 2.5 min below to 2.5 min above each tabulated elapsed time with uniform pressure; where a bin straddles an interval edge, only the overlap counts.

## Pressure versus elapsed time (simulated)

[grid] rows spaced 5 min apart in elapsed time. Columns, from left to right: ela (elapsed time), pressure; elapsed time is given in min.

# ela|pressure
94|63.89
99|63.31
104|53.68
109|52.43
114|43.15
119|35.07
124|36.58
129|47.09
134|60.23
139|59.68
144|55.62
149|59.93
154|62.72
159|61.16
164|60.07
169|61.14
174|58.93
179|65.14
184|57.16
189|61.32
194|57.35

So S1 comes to 61.16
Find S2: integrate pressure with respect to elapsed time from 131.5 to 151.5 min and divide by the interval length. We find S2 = 58.9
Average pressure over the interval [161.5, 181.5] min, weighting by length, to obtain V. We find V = 61.3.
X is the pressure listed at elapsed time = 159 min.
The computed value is 61.16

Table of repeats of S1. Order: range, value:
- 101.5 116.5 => 53.68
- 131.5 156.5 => 62.72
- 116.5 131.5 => 47.09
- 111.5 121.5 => 43.15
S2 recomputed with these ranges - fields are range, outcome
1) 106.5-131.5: 42.9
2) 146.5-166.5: 61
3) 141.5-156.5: 59.4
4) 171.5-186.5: 60.4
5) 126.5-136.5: 53.7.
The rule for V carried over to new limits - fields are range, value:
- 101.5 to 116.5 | 49.8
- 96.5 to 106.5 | 58.5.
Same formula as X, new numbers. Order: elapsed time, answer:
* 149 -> 59.93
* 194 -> 57.35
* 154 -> 62.72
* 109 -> 52.43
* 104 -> 53.68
